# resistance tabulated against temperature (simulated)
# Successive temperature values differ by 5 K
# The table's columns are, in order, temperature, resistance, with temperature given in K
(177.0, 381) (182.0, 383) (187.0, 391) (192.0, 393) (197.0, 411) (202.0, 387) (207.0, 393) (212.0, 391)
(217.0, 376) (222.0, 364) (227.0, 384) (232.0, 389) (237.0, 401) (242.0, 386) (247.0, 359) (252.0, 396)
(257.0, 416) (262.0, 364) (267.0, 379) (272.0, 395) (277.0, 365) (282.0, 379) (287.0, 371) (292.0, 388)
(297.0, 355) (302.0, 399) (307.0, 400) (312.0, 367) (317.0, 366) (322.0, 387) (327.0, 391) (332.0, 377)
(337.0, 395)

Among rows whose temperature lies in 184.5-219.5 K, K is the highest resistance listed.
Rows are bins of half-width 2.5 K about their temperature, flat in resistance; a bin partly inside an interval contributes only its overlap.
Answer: 411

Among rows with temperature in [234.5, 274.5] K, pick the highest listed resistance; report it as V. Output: 416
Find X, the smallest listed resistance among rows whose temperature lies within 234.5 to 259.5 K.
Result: 359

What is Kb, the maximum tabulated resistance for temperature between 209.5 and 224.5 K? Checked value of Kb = 391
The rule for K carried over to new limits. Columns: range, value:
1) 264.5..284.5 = 395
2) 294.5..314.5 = 400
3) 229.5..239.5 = 401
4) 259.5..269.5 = 379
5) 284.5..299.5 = 388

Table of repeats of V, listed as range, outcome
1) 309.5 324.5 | 387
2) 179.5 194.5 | 393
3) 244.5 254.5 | 396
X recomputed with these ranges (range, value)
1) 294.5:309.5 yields 355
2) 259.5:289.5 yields 364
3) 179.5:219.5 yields 376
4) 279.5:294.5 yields 371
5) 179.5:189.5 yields 383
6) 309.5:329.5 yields 366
